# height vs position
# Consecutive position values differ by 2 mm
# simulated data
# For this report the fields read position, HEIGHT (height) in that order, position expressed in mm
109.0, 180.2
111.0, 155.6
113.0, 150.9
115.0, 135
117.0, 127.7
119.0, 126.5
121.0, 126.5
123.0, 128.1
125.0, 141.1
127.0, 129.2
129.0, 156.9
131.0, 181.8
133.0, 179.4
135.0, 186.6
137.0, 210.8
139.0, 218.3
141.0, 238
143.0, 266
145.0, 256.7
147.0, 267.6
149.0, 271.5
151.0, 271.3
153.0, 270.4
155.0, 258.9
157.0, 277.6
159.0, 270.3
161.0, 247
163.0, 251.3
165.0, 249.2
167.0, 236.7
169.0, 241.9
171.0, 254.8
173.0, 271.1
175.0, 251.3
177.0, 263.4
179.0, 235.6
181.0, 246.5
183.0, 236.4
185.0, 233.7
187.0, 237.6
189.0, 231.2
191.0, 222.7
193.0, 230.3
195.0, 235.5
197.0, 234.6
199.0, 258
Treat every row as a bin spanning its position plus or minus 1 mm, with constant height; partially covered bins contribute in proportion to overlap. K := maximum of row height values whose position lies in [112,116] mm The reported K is 150.9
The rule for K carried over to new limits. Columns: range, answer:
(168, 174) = 271.1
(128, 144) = 266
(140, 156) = 271.5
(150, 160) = 277.6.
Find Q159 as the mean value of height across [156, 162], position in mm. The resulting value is 265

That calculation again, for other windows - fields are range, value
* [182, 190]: 235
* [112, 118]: 138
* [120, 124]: 127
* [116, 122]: 127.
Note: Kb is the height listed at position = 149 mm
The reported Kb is 271.5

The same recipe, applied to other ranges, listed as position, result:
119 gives 126.5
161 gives 247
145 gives 256.7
